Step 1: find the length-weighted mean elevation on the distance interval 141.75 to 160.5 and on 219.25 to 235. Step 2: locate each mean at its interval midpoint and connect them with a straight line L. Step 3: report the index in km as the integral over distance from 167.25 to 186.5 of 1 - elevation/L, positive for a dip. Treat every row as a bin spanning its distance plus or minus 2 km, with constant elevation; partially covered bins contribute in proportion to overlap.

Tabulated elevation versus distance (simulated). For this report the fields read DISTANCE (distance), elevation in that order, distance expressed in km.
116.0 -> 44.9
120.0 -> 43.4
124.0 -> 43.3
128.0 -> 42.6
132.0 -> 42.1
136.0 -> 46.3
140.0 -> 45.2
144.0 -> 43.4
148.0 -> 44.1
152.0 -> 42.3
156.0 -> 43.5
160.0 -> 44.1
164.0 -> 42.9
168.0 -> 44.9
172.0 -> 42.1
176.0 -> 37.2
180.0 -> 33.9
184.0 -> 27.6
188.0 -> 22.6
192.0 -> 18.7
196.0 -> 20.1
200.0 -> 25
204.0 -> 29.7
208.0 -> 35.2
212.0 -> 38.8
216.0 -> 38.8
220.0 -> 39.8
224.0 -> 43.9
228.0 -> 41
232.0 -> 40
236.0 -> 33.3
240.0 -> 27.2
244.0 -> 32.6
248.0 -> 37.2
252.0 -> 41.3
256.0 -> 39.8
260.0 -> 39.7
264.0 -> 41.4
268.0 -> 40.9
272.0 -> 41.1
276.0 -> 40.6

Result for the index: 2.9 km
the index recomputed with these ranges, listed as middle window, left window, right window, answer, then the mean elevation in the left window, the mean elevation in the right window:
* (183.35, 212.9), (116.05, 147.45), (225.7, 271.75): 10.0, 43.8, 37.8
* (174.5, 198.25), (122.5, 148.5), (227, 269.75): 8.5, 43.9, 37.6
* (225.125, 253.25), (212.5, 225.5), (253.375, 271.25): 3.0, 40.5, 40.5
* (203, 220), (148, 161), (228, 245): 0.2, 43.4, 34.2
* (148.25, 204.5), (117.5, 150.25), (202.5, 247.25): 8.8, 43.8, 36.5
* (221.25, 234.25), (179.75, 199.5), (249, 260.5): -3.2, 23.8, 40.1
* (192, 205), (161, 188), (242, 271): 4.9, 37.2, 39.1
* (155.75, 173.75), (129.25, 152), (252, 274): -0.1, 44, 40.6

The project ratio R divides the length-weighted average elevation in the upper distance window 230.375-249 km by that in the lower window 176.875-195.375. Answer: 1.30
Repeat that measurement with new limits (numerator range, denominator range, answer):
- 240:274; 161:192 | 1.10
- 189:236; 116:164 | 0.77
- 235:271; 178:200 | 1.51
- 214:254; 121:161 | 0.86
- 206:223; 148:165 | 0.89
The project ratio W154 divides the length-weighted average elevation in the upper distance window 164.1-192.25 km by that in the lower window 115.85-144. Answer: 0.77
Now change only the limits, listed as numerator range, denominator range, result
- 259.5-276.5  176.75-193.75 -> 1.53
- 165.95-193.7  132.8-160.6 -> 0.74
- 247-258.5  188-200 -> 1.90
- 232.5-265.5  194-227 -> 1.07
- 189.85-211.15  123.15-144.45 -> 0.60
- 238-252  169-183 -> 0.90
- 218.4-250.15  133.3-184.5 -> 0.88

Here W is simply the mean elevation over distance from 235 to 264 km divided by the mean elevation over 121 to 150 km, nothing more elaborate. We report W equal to 0.83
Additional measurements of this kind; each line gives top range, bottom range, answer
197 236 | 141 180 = 0.86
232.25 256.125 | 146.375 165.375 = 0.81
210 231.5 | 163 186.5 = 1.08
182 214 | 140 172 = 0.62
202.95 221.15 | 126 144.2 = 0.83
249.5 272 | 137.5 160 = 0.93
